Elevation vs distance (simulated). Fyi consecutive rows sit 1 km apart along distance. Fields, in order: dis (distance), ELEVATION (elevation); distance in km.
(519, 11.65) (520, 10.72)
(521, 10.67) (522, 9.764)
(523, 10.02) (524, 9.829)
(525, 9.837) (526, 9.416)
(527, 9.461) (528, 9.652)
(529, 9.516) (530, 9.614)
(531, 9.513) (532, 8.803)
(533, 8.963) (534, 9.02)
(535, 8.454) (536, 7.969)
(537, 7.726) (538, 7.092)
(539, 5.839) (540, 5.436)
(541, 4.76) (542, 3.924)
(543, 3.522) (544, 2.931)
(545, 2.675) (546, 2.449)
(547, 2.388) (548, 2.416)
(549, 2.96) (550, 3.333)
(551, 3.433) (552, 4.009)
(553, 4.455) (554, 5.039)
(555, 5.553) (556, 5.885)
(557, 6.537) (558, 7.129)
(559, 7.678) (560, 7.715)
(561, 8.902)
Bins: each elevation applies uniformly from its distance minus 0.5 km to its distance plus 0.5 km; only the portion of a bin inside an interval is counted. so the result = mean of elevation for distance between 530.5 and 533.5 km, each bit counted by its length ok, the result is 9.09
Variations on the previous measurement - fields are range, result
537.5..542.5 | 5.41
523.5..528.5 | 9.64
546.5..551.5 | 2.91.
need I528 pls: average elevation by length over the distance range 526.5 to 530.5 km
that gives 9.56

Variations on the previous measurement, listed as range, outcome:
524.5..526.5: 9.63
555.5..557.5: 6.21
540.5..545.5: 3.56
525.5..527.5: 9.44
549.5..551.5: 3.38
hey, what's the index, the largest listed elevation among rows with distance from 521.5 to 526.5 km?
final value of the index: 10.02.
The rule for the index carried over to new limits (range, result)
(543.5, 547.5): 2.931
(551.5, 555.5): 5.553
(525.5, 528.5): 9.652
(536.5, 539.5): 7.726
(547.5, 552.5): 4.009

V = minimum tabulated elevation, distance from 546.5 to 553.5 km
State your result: 2.388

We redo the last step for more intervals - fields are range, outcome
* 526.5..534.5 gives 8.803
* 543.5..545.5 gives 2.675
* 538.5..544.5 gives 2.931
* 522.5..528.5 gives 9.416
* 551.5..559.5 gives 4.009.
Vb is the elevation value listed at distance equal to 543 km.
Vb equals 3.522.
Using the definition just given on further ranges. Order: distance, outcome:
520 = 10.72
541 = 4.76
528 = 9.652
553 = 4.455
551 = 3.433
